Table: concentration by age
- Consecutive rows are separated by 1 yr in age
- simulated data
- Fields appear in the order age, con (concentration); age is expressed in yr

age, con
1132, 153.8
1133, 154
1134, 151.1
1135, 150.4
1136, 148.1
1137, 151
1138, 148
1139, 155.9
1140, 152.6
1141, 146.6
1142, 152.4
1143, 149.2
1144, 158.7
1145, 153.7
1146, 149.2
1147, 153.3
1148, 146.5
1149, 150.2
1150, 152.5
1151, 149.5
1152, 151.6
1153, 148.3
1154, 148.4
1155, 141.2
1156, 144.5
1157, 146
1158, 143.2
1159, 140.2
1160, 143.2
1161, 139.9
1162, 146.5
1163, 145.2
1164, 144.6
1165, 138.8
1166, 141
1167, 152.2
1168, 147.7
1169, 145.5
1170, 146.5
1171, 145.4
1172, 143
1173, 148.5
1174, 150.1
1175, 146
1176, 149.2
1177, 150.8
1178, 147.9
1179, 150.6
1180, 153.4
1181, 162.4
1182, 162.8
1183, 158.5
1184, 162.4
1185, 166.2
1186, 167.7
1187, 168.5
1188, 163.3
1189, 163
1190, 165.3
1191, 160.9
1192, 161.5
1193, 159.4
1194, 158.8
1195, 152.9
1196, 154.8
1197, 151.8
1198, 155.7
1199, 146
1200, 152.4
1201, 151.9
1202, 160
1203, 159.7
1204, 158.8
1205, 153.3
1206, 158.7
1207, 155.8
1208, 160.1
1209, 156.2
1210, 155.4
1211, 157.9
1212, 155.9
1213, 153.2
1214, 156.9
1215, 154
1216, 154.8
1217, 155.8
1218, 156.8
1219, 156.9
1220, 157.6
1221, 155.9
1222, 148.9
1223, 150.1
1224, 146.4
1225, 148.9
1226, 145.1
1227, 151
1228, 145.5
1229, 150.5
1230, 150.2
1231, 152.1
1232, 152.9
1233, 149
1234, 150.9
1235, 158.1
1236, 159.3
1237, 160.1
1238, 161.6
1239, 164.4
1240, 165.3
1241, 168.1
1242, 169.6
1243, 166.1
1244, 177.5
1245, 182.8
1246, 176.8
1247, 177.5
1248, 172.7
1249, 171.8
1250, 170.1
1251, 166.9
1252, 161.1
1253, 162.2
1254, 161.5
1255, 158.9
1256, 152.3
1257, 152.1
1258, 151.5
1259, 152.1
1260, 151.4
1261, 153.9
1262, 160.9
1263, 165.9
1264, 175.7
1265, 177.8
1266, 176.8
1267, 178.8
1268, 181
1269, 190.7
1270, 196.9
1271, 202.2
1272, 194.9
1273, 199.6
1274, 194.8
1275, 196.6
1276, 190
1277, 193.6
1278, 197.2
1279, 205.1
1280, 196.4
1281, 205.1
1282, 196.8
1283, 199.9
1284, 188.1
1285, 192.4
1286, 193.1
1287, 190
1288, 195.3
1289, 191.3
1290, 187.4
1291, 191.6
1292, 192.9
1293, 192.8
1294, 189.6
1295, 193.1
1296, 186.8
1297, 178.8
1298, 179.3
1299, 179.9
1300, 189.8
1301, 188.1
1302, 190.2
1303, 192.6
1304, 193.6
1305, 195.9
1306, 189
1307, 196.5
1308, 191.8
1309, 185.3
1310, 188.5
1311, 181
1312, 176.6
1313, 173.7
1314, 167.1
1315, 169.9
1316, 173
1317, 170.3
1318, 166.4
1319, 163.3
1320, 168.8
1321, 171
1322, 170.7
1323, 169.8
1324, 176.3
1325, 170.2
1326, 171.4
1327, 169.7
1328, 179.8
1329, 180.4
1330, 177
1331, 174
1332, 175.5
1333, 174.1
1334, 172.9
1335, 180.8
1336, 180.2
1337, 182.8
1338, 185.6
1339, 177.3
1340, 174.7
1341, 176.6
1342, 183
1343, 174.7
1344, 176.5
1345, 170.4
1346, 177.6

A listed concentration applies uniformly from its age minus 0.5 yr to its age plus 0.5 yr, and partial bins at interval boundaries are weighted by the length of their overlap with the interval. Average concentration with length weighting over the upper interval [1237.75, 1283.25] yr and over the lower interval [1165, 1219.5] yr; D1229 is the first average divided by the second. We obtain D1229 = 1.14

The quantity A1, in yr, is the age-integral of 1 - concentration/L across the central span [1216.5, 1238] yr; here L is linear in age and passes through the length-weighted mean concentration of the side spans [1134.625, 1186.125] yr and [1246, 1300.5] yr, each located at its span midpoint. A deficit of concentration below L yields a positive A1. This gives 2.0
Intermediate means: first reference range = 150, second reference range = 182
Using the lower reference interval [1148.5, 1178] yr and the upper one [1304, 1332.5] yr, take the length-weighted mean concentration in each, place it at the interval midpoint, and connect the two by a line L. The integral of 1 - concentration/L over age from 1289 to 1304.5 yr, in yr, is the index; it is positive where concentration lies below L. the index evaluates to -1.4 yr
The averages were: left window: 146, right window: 177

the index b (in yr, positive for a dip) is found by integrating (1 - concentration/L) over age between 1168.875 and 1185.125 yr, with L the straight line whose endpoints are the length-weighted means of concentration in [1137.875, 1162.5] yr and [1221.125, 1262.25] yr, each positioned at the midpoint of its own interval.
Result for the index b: -0.06 yr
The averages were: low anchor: 148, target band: 152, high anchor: 159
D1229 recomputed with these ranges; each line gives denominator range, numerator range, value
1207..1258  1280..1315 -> 1.19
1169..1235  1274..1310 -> 1.24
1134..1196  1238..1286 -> 1.17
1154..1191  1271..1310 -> 1.27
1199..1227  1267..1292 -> 1.26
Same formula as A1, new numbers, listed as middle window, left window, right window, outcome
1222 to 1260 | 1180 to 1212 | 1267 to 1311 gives 3.31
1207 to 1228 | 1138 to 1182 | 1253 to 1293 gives 1.53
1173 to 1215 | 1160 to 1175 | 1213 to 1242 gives -2.07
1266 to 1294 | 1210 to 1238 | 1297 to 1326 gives -3.87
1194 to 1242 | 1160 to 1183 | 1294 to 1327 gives 1.13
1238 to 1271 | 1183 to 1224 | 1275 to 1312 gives 1.42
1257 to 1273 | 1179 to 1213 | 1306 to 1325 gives -0.54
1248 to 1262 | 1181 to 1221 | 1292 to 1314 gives 1.12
